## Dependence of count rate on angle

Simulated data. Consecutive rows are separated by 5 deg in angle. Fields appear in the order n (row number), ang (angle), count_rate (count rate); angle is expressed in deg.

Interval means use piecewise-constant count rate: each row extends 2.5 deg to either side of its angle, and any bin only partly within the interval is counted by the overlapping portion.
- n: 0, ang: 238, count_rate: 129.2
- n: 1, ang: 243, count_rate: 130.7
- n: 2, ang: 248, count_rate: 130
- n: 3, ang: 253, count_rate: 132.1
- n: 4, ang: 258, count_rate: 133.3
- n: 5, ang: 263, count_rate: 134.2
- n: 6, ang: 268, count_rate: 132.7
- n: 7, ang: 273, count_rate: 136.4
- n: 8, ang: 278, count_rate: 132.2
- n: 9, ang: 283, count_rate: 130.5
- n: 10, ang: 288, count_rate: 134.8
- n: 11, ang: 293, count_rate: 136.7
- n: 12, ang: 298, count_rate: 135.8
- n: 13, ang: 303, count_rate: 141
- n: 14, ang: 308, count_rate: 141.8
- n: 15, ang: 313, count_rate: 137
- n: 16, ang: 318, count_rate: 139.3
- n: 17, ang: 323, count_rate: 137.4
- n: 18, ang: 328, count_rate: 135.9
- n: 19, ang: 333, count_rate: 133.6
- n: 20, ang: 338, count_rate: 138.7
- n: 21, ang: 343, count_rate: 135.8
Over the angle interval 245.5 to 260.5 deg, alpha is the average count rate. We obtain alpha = 132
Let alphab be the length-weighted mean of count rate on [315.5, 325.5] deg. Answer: 138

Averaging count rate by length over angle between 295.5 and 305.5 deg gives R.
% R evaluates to 138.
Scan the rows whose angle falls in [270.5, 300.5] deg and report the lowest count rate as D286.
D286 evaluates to 130.5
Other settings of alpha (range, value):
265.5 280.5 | 134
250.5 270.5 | 133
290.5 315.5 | 138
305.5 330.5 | 138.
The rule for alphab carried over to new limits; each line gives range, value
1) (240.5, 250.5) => 130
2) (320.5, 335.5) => 136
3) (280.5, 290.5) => 133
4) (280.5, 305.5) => 136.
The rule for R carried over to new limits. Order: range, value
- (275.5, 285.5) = 131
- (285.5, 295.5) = 136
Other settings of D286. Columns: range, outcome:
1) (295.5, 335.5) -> 133.6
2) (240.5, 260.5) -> 130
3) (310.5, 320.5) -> 137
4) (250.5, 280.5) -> 132.1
